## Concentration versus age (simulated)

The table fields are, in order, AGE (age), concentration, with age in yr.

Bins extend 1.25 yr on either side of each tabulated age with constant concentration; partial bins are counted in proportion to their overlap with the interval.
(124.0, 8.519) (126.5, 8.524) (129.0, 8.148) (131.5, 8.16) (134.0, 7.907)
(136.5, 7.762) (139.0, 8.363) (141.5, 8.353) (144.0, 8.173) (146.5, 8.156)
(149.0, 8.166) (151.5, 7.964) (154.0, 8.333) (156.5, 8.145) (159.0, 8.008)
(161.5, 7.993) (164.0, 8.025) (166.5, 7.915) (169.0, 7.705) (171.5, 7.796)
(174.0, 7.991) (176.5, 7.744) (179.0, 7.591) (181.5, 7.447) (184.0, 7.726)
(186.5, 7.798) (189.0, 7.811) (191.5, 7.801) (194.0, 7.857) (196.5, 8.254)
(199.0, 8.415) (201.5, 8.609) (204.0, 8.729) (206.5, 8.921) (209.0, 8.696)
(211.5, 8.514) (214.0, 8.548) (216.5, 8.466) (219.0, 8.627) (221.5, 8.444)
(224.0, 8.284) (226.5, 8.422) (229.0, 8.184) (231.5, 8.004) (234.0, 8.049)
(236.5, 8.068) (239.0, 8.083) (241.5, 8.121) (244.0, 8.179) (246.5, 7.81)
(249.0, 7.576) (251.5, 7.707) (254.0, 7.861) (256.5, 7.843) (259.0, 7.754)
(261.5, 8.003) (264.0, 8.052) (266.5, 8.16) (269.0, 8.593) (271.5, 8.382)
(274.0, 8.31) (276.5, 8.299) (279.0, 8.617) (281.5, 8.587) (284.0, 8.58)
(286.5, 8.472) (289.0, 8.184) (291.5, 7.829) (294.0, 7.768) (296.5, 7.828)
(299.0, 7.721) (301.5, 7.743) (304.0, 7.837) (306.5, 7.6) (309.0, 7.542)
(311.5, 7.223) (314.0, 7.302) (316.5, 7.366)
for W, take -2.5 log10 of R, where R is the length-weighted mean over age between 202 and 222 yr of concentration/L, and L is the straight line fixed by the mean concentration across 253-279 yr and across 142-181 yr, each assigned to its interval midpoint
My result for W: -0.07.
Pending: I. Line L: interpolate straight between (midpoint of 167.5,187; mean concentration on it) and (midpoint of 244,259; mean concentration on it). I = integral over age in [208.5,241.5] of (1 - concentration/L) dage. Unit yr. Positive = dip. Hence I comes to -2.3 yr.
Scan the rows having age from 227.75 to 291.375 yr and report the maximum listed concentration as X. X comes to 8.617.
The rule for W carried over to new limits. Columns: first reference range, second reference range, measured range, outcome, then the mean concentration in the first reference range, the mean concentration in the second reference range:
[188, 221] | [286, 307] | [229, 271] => 0.02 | 8.41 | 7.88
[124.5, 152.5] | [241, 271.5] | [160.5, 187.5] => 0.04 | 8.16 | 7.98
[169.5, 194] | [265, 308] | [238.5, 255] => 0.01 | 7.75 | 8.14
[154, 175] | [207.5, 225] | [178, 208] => 0.02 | 7.97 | 8.52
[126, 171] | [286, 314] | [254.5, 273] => -0.04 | 8.09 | 7.76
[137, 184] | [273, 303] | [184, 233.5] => -0.04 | 7.98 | 8.16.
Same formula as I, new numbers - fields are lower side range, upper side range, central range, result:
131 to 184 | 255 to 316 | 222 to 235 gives -0.4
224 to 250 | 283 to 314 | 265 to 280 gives -0.9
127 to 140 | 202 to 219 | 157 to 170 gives 0.6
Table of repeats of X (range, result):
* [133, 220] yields 8.921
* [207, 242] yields 8.696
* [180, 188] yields 7.798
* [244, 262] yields 8.179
